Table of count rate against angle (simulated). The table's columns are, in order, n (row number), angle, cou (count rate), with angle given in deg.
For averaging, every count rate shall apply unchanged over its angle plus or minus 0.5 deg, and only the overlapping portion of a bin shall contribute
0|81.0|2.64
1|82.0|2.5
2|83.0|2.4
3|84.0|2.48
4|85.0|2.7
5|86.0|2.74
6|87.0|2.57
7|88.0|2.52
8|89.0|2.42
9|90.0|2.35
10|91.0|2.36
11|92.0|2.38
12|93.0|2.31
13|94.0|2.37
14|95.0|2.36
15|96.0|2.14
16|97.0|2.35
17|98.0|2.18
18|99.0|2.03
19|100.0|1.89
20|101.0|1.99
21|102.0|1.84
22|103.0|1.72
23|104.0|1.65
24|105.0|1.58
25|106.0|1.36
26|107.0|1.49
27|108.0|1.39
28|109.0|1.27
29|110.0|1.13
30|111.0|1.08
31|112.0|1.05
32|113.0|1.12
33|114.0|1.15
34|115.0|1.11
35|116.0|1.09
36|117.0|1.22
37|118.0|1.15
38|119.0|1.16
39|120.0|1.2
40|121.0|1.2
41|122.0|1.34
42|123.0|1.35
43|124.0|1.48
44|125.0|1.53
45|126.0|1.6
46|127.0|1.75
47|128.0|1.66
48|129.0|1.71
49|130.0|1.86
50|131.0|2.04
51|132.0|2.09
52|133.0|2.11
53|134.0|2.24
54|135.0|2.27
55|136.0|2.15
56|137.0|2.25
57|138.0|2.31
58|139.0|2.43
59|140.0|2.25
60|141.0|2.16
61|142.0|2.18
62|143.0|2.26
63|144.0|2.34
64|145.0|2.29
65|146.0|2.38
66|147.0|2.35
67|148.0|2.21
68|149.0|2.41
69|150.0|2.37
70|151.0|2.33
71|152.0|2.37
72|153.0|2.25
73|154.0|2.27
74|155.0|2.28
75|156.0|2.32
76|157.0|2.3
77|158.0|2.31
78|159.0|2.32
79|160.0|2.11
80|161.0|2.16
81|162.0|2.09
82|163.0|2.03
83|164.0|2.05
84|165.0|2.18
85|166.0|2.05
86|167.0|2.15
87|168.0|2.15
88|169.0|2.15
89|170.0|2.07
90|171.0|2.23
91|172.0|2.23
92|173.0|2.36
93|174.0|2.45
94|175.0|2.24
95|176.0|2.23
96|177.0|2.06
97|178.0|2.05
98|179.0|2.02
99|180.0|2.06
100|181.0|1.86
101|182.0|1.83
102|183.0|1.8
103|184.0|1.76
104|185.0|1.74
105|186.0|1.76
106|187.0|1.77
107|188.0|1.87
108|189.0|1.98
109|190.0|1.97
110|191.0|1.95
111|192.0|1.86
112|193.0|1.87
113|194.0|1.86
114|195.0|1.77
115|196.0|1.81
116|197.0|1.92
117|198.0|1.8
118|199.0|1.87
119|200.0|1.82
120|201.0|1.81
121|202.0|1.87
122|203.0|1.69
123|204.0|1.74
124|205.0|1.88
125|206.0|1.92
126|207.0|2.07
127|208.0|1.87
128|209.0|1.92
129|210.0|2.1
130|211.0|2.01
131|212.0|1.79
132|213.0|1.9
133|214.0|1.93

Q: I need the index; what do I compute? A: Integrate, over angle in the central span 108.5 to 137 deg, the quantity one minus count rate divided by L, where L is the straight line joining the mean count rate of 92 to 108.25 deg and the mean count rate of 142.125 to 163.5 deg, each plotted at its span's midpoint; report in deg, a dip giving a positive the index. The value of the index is 7.8 deg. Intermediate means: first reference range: 1.94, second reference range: 2.27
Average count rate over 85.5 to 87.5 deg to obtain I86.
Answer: 2.66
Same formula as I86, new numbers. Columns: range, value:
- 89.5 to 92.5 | 2.36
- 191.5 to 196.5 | 1.83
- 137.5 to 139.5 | 2.37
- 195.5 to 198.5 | 1.84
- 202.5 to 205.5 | 1.77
